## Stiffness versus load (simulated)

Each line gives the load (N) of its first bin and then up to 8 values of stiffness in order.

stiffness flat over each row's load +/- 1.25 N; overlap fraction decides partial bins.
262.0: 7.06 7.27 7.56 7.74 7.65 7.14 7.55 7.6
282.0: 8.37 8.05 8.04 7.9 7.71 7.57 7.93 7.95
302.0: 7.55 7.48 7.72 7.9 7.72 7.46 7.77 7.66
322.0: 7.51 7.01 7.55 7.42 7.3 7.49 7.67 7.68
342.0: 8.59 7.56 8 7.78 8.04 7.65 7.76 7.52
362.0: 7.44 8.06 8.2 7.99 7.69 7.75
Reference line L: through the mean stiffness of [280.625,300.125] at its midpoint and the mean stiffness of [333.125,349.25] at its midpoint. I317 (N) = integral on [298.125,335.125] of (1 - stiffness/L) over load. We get 1.5 N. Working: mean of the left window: 7.94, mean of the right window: 7.82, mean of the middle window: 7.57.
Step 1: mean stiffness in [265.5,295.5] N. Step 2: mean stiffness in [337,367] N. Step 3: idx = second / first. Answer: 1.01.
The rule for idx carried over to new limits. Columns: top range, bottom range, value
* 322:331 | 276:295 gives 0.93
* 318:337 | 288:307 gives 0.96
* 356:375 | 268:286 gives 1.01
